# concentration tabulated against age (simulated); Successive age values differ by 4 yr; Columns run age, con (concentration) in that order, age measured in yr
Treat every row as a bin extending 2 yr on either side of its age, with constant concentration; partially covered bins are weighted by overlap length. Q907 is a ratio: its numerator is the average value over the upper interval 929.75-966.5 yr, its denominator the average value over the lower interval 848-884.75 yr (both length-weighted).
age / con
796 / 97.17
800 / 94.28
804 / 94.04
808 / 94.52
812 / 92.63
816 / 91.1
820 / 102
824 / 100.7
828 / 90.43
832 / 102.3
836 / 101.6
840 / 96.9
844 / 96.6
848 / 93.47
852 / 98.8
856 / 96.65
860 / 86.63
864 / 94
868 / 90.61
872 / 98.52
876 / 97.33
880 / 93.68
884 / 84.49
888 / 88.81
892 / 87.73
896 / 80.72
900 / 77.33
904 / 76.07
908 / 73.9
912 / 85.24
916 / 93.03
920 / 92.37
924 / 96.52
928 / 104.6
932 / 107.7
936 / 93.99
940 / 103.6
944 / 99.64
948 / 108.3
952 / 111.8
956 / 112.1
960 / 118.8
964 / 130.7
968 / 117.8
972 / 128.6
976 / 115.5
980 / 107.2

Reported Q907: 1.2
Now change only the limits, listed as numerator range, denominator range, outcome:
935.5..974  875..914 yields 1.35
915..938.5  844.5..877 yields 1.04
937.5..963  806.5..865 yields 1.14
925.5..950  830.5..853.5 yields 1.05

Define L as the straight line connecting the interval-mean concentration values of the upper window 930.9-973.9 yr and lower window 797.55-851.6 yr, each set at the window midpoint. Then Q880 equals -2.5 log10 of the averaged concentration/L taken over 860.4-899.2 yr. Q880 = 0.15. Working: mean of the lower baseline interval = 96.3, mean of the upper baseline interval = 112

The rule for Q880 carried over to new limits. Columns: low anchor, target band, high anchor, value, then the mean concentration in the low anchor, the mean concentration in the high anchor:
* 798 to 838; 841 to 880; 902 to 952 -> 0.01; 96.4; 95.3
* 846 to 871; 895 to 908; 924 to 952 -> 0.27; 93.6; 103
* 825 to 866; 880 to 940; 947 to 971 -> 0.21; 95.9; 117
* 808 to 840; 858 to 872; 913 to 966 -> 0.10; 97.1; 105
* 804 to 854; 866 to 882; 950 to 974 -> 0.10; 96.6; 120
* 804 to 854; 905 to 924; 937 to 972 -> 0.24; 96.6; 113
